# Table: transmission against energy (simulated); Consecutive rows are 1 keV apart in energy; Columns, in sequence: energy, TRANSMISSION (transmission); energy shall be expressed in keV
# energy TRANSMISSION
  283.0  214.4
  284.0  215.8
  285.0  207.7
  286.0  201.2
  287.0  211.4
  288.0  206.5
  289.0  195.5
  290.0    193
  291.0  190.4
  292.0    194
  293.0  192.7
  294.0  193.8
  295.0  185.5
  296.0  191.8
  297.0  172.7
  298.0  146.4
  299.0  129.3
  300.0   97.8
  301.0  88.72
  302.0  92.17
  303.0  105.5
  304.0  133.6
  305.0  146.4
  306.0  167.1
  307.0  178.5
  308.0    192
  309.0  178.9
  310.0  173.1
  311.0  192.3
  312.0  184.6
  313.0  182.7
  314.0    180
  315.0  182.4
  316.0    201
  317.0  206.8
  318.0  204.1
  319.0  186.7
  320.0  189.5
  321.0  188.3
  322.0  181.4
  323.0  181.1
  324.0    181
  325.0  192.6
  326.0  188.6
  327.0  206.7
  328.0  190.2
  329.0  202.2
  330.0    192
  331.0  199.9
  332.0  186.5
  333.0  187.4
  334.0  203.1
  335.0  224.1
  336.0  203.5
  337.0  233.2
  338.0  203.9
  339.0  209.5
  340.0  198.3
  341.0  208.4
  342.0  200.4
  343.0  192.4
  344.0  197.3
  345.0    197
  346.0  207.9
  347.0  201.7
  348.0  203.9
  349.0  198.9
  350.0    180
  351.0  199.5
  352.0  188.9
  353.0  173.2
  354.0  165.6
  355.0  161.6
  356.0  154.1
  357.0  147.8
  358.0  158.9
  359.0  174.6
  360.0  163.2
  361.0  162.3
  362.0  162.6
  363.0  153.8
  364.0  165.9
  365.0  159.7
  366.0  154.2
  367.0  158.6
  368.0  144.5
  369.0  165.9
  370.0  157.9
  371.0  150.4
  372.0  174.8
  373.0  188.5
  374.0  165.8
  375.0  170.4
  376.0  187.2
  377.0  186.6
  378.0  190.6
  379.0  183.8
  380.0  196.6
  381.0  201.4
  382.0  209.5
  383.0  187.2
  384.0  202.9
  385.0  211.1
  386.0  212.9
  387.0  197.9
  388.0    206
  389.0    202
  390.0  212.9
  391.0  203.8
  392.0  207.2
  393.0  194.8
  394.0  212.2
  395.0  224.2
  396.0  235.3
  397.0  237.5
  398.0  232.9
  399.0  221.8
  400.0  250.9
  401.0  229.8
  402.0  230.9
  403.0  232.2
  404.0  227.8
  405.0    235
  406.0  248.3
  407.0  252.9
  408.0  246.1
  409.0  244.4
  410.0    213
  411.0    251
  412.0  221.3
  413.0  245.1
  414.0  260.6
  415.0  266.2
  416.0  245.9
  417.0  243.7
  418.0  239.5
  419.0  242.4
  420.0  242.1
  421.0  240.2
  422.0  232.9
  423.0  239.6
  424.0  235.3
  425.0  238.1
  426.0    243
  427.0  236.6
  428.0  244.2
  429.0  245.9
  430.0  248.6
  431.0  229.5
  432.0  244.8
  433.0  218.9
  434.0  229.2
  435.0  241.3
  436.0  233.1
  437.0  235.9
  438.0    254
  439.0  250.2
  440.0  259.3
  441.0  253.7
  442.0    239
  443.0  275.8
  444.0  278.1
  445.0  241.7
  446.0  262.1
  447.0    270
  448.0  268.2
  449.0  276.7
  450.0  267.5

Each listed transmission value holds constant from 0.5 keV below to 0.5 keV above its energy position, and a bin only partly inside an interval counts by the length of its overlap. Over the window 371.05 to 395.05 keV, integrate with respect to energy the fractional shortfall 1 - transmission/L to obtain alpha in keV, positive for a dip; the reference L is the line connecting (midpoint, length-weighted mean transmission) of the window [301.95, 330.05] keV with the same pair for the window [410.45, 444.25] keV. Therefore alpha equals 2.5 keV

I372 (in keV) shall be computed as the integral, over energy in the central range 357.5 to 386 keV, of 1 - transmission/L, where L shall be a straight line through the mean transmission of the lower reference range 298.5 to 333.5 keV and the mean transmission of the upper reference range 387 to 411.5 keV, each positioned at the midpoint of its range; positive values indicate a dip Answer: 4.6 keV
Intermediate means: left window 173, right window 227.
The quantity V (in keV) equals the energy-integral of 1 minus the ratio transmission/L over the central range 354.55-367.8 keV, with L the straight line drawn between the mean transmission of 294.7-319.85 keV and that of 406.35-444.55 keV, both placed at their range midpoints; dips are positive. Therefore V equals 2.7 keV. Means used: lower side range 164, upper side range 244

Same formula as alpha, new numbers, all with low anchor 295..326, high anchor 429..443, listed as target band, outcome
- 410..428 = -0.71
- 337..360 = 0.30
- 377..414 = -0.15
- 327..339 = -1.40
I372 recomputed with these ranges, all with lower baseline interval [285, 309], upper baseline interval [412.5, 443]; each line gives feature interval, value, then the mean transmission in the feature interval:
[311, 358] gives -1.0 keV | 192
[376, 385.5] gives 0.9 keV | 196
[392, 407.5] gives -0.2 keV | 230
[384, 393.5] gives 0.6 keV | 205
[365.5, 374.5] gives 2.0 keV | 162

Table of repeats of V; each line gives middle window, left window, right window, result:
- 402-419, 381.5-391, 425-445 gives -1.29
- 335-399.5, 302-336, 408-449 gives 6.42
